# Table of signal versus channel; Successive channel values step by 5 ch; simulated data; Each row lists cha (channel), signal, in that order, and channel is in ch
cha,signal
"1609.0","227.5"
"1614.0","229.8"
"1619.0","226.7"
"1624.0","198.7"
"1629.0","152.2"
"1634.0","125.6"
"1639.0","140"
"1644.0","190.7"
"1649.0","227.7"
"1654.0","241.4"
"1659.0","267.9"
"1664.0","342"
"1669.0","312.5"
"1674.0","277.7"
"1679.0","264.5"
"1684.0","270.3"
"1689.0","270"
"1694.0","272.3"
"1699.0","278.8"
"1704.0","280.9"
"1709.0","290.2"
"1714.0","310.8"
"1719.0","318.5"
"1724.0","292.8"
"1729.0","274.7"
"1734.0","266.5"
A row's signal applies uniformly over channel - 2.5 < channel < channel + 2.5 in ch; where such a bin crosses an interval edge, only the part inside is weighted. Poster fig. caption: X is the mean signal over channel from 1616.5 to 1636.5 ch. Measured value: 176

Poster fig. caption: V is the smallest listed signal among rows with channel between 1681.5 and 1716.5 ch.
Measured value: 270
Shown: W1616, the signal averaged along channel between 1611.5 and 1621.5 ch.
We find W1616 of 228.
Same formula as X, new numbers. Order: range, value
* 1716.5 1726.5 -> 306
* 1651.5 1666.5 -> 284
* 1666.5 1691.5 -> 279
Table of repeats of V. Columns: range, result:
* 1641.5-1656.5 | 190.7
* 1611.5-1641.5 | 125.6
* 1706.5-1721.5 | 290.2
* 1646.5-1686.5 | 227.7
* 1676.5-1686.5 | 264.5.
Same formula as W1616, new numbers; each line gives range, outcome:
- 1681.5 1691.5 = 270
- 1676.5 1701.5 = 271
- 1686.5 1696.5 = 271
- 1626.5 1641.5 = 139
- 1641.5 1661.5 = 232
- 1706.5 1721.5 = 306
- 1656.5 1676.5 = 300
